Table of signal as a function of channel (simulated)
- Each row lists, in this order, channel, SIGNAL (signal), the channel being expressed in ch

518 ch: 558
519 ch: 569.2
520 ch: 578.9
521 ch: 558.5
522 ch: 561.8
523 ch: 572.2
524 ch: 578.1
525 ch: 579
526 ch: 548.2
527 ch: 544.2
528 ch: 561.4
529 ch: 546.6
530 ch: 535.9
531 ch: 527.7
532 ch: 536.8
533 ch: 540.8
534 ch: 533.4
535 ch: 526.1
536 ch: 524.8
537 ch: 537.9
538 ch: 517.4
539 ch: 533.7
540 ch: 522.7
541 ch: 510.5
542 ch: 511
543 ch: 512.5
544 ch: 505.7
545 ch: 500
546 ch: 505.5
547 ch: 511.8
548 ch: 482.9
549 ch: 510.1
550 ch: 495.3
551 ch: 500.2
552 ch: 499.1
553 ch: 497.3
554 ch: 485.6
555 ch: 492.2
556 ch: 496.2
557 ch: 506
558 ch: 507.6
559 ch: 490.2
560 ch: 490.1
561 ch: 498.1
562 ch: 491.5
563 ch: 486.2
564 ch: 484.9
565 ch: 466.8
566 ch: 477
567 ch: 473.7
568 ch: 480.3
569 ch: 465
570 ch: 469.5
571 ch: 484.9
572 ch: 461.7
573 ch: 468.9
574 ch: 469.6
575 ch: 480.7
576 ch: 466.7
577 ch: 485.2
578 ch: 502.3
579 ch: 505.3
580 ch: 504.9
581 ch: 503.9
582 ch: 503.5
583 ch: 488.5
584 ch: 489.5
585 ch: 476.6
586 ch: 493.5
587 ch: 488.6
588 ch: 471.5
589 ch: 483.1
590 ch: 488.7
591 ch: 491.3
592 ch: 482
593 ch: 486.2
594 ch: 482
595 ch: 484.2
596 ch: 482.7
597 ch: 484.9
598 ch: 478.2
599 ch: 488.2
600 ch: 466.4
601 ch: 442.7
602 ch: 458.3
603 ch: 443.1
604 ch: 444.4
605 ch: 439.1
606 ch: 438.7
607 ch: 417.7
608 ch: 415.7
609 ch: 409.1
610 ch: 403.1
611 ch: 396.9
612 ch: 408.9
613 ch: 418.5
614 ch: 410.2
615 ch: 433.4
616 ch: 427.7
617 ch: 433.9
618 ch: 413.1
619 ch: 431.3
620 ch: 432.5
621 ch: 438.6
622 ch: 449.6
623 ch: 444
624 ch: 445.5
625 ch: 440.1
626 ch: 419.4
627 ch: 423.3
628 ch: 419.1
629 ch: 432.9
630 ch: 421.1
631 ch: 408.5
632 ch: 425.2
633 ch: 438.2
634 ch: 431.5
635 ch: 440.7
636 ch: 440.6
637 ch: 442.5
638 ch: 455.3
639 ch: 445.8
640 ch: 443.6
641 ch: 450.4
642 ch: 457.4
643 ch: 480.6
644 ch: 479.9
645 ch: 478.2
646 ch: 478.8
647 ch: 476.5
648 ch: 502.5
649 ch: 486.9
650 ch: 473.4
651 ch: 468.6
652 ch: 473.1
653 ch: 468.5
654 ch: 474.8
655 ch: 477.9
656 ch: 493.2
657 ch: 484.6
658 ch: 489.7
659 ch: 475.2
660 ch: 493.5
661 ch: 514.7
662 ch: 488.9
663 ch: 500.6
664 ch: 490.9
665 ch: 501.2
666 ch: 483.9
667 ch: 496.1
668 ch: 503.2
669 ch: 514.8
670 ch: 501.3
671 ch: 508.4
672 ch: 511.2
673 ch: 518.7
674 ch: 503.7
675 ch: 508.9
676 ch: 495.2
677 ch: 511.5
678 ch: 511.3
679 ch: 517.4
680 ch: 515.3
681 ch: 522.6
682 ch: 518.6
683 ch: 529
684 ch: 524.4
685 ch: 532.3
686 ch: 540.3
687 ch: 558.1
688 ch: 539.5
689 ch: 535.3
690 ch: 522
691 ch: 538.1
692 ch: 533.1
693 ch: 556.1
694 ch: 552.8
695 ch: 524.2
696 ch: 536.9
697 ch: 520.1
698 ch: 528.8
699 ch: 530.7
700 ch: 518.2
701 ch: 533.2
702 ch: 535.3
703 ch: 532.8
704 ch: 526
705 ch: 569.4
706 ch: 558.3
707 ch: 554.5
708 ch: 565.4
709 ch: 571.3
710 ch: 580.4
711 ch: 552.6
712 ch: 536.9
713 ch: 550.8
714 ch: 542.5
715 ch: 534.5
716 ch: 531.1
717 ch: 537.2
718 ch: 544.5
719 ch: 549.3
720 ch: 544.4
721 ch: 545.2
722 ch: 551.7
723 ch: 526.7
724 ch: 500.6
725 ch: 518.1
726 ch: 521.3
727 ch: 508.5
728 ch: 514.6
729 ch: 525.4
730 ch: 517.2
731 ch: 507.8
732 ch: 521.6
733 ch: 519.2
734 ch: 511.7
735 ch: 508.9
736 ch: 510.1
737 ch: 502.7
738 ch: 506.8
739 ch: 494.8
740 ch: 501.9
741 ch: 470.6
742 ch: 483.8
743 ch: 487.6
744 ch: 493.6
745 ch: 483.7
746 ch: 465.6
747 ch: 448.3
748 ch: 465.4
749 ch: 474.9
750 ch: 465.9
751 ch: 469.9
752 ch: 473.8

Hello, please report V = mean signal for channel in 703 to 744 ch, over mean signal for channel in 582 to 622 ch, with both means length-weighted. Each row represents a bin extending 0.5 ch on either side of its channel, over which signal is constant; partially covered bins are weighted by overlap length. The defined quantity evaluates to 1.2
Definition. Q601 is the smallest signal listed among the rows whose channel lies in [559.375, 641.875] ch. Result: 396.9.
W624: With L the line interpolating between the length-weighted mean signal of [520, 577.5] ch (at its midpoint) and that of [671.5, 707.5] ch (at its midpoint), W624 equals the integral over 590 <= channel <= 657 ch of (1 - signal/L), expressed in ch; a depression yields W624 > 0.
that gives 9.0 ch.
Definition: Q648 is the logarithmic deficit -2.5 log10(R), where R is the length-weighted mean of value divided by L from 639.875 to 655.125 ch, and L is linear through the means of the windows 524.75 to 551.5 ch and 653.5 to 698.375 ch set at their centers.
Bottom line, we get 0.09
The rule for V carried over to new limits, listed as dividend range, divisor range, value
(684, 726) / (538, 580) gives 1.10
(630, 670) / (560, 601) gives 0.98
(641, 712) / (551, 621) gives 1.10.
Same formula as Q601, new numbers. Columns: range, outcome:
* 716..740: 494.8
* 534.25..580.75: 461.7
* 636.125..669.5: 442.5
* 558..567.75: 466.8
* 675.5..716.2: 495.2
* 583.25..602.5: 442.7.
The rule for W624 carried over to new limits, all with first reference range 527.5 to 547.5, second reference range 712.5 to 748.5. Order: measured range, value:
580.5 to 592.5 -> 0.77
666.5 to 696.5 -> -0.41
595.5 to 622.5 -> 4.31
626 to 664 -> 4.04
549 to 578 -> 2.11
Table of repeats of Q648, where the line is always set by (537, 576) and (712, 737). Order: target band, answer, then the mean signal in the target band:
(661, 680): 0.025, 504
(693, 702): -0.023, 532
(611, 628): 0.181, 428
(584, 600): 0.037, 484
